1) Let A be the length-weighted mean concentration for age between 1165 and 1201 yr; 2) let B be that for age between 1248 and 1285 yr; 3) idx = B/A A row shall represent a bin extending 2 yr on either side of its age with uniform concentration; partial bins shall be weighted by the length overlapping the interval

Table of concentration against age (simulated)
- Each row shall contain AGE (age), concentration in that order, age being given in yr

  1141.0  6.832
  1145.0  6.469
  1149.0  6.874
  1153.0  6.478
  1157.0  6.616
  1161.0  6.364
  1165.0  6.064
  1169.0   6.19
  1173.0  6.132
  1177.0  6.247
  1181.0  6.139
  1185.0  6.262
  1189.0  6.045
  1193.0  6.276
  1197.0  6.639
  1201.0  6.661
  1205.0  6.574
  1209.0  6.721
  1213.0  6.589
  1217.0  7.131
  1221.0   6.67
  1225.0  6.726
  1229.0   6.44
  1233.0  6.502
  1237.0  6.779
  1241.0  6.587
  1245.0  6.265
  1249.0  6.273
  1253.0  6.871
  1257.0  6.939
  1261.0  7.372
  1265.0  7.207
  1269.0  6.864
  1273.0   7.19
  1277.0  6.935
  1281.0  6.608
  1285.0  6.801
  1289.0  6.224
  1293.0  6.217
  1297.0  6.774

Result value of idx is 1.11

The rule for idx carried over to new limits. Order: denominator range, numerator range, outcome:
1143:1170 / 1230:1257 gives 1.02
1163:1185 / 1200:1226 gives 1.09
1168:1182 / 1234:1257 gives 1.07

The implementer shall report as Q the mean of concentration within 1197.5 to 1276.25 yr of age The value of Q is 6.76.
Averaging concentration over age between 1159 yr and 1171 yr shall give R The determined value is 6.21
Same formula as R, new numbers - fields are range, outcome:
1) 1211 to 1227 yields 6.78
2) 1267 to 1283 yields 6.9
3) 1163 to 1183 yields 6.15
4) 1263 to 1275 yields 7.09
